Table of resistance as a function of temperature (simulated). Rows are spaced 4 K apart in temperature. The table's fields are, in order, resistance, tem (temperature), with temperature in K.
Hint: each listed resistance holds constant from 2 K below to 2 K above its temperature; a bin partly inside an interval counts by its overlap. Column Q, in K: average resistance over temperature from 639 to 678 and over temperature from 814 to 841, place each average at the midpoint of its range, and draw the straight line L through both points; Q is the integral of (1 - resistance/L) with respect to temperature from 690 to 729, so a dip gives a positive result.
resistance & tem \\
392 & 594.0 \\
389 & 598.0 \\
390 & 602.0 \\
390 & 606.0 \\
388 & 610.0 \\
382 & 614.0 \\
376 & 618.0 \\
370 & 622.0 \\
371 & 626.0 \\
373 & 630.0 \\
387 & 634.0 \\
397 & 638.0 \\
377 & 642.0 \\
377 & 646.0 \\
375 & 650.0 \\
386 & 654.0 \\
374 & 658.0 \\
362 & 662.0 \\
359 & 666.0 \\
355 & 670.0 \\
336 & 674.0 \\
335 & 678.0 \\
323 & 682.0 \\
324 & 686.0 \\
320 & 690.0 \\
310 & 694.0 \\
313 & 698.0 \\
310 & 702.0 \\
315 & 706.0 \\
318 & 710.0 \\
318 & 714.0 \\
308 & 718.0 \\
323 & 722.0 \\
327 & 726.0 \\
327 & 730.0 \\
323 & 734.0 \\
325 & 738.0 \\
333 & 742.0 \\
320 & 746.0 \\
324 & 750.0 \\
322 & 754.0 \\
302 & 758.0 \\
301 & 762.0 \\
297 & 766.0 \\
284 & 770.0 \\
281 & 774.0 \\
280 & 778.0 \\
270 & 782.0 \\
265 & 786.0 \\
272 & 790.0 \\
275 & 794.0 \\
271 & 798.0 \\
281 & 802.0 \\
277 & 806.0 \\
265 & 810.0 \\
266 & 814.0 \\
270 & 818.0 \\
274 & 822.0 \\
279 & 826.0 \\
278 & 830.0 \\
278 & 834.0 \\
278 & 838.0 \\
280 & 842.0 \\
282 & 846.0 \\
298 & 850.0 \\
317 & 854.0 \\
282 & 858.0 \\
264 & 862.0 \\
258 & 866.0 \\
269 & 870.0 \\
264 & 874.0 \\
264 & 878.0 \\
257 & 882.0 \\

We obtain 2.6 K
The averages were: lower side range 366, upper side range 276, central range 316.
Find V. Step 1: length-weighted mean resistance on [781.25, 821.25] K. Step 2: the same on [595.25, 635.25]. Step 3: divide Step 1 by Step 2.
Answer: 0.71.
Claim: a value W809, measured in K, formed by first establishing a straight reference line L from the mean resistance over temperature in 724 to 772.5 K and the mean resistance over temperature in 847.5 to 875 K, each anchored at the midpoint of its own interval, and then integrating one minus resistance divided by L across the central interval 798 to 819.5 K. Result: 1.76 K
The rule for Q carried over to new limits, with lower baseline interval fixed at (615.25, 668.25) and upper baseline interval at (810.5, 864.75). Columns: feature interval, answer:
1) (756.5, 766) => 0.5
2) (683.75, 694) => 1.0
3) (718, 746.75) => 0.6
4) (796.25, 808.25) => 0.8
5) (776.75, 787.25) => 1.2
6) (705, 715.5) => 0.8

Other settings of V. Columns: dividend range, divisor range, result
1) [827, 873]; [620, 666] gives 0.74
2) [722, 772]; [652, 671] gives 0.86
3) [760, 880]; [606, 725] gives 0.79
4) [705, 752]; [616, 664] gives 0.85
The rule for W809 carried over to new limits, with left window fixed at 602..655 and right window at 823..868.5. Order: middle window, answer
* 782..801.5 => 2.19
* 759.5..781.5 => 1.95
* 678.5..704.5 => 2.53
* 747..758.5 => 0.20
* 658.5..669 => 0.08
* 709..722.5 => 0.98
